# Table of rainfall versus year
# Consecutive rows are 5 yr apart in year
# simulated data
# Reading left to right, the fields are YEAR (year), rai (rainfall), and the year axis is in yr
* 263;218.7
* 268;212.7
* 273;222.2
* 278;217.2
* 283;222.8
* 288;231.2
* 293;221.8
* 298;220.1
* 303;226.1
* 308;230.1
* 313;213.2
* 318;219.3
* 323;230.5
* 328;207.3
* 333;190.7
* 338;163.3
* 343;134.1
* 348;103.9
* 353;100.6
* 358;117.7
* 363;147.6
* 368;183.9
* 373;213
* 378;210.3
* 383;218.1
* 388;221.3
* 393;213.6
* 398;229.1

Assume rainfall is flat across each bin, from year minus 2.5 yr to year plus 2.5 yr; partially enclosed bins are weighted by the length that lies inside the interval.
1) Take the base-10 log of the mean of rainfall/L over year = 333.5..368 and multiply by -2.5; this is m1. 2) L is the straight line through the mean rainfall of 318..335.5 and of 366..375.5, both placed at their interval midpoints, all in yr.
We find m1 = 0.45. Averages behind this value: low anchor 211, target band 136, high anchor 199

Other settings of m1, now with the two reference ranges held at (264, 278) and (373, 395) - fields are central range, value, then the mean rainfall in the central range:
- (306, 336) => 0.013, 214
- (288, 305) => -0.033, 224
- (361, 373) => 0.219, 176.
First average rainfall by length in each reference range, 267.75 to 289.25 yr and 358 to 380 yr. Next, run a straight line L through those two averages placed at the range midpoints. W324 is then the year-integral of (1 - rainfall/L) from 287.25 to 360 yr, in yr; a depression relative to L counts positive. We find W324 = 5.7 yr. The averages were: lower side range 222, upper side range 180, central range 187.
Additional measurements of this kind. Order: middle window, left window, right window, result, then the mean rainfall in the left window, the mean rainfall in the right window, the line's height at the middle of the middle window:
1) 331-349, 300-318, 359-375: 4.29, 223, 175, 197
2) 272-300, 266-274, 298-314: -0.35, 217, 224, 220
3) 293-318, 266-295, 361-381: -1.07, 221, 190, 213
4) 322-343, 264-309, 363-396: 2.57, 222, 206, 214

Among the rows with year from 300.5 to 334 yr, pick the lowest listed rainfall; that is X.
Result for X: 190.7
